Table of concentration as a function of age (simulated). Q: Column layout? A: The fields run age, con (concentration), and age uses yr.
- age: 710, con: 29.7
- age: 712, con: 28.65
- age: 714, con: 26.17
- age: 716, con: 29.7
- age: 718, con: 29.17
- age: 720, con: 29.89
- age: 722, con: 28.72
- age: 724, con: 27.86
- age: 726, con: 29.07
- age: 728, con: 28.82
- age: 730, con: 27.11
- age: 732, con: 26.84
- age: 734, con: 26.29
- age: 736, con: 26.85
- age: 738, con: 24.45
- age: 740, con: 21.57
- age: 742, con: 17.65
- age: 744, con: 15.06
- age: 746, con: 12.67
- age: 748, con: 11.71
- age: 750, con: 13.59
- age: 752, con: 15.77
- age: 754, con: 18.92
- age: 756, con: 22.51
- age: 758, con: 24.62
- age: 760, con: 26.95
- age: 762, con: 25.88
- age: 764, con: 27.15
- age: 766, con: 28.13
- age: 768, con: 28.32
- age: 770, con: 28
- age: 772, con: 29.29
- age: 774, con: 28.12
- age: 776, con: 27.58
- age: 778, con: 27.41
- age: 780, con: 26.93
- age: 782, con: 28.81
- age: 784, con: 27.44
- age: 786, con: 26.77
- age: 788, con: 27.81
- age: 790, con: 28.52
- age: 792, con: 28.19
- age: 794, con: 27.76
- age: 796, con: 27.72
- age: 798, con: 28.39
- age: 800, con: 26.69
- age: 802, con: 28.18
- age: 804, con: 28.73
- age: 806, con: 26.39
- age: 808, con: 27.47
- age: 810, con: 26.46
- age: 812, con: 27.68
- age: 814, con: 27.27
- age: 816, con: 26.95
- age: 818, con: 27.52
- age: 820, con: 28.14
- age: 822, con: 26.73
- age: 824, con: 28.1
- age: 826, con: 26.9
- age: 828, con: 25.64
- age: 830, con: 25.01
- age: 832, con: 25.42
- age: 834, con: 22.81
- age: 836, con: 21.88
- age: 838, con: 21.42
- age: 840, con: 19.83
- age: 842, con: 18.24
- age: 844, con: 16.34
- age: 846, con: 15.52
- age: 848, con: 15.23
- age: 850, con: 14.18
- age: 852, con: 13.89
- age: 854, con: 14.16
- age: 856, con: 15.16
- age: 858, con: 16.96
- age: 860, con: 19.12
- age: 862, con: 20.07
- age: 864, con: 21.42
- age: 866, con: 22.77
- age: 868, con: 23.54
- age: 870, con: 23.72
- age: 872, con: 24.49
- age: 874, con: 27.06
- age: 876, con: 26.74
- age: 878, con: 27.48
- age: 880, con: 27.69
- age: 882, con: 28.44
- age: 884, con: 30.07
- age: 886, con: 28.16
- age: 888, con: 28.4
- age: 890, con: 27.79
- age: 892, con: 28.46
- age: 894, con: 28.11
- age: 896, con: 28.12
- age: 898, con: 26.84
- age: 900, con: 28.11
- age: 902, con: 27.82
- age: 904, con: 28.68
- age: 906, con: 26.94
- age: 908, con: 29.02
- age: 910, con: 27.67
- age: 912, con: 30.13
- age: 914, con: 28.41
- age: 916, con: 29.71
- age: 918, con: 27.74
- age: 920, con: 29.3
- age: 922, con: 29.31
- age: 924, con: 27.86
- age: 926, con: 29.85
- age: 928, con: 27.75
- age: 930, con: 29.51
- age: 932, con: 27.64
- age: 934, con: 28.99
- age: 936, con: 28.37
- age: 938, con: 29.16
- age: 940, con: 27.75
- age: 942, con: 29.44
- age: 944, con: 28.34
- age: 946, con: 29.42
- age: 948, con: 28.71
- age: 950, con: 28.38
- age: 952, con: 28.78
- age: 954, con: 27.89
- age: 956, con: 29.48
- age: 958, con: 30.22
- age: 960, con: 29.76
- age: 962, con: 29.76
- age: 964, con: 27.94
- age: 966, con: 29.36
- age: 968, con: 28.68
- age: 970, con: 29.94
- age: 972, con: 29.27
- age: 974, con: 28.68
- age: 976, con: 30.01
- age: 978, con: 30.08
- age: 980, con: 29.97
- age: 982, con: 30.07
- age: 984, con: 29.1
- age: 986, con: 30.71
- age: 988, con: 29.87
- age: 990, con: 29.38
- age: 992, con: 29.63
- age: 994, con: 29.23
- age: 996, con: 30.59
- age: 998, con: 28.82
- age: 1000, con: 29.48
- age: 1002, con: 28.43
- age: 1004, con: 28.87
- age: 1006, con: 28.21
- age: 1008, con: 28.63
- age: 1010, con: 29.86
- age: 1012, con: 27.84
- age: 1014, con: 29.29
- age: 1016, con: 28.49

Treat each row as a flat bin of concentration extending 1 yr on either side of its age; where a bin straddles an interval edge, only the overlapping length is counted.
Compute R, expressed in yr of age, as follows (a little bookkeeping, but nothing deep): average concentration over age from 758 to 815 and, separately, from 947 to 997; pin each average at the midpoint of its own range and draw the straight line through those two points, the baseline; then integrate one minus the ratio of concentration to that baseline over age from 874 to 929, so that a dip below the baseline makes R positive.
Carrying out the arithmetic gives 0.8 yr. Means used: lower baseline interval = 27.6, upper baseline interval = 29.4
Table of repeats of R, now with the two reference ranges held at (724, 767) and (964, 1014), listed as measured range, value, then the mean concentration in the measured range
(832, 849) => 4.0 yr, 19.3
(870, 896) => -1.2 yr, 27.6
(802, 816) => -1.7 yr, 27.4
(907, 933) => -1.3 yr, 28.8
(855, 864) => 2.6 yr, 18.2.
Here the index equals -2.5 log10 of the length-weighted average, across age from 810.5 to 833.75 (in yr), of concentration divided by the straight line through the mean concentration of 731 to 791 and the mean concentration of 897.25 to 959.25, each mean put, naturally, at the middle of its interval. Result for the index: -0.04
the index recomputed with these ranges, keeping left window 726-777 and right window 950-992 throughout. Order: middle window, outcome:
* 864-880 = 0.07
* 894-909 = -0.02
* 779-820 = -0.12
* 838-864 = 0.47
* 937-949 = -0.01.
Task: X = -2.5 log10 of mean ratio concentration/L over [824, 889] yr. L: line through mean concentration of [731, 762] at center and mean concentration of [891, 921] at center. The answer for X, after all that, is 0.17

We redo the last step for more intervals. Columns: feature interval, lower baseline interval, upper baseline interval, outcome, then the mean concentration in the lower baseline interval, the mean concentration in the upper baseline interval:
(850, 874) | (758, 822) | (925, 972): 0.39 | 27.6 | 28.9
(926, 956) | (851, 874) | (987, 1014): -0.14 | 19.9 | 29.1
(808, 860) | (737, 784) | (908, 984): 0.16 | 23.2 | 29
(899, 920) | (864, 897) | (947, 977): -0.03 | 26.8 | 29.1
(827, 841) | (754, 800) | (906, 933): 0.20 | 27.2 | 28.7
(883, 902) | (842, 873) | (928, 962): -0.24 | 18.4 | 28.9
